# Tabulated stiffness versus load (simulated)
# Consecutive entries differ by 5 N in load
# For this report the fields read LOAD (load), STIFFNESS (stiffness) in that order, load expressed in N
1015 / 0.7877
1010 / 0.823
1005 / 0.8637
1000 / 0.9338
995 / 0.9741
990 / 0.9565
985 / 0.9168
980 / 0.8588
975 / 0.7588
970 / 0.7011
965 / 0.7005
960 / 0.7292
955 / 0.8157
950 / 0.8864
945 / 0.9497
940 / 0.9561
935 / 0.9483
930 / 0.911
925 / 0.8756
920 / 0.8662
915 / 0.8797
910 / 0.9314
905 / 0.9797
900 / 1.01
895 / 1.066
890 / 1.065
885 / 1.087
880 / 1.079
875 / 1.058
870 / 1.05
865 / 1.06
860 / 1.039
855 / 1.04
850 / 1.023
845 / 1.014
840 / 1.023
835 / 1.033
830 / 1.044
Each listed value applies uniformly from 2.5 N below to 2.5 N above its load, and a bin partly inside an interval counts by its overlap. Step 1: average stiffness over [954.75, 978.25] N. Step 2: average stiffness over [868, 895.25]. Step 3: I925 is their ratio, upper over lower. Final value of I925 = 0.69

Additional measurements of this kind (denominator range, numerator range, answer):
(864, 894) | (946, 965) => 0.76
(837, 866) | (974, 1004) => 0.88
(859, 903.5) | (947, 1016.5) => 0.79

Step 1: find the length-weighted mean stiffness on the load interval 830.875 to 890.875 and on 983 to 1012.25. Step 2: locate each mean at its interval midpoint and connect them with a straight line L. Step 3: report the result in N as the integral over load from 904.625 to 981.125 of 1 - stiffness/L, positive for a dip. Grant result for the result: 8.8 N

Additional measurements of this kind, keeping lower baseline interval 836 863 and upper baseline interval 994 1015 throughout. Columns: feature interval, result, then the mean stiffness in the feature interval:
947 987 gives 5.2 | 0.796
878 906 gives -1.8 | 1.05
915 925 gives 0.9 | 0.872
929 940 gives 0.1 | 0.938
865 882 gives -0.9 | 1.06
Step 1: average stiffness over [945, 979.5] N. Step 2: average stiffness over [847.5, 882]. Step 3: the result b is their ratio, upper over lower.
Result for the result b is 0.7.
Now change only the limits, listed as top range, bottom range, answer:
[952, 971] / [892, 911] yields 0.74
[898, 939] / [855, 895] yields 0.87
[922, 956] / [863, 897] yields 0.85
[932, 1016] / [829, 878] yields 0.83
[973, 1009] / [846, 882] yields 0.85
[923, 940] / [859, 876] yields 0.87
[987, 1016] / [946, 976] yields 1.16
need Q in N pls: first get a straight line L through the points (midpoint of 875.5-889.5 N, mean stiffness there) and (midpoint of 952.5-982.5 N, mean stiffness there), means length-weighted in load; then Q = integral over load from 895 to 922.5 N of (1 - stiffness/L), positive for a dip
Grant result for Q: 1.0 N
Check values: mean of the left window 1.08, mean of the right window 0.761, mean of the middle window 0.945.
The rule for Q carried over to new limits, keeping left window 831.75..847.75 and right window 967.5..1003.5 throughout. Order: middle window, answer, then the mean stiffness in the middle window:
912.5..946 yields 0.7 N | 0.911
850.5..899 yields -3.4 N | 1.06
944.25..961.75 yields 1.3 N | 0.84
